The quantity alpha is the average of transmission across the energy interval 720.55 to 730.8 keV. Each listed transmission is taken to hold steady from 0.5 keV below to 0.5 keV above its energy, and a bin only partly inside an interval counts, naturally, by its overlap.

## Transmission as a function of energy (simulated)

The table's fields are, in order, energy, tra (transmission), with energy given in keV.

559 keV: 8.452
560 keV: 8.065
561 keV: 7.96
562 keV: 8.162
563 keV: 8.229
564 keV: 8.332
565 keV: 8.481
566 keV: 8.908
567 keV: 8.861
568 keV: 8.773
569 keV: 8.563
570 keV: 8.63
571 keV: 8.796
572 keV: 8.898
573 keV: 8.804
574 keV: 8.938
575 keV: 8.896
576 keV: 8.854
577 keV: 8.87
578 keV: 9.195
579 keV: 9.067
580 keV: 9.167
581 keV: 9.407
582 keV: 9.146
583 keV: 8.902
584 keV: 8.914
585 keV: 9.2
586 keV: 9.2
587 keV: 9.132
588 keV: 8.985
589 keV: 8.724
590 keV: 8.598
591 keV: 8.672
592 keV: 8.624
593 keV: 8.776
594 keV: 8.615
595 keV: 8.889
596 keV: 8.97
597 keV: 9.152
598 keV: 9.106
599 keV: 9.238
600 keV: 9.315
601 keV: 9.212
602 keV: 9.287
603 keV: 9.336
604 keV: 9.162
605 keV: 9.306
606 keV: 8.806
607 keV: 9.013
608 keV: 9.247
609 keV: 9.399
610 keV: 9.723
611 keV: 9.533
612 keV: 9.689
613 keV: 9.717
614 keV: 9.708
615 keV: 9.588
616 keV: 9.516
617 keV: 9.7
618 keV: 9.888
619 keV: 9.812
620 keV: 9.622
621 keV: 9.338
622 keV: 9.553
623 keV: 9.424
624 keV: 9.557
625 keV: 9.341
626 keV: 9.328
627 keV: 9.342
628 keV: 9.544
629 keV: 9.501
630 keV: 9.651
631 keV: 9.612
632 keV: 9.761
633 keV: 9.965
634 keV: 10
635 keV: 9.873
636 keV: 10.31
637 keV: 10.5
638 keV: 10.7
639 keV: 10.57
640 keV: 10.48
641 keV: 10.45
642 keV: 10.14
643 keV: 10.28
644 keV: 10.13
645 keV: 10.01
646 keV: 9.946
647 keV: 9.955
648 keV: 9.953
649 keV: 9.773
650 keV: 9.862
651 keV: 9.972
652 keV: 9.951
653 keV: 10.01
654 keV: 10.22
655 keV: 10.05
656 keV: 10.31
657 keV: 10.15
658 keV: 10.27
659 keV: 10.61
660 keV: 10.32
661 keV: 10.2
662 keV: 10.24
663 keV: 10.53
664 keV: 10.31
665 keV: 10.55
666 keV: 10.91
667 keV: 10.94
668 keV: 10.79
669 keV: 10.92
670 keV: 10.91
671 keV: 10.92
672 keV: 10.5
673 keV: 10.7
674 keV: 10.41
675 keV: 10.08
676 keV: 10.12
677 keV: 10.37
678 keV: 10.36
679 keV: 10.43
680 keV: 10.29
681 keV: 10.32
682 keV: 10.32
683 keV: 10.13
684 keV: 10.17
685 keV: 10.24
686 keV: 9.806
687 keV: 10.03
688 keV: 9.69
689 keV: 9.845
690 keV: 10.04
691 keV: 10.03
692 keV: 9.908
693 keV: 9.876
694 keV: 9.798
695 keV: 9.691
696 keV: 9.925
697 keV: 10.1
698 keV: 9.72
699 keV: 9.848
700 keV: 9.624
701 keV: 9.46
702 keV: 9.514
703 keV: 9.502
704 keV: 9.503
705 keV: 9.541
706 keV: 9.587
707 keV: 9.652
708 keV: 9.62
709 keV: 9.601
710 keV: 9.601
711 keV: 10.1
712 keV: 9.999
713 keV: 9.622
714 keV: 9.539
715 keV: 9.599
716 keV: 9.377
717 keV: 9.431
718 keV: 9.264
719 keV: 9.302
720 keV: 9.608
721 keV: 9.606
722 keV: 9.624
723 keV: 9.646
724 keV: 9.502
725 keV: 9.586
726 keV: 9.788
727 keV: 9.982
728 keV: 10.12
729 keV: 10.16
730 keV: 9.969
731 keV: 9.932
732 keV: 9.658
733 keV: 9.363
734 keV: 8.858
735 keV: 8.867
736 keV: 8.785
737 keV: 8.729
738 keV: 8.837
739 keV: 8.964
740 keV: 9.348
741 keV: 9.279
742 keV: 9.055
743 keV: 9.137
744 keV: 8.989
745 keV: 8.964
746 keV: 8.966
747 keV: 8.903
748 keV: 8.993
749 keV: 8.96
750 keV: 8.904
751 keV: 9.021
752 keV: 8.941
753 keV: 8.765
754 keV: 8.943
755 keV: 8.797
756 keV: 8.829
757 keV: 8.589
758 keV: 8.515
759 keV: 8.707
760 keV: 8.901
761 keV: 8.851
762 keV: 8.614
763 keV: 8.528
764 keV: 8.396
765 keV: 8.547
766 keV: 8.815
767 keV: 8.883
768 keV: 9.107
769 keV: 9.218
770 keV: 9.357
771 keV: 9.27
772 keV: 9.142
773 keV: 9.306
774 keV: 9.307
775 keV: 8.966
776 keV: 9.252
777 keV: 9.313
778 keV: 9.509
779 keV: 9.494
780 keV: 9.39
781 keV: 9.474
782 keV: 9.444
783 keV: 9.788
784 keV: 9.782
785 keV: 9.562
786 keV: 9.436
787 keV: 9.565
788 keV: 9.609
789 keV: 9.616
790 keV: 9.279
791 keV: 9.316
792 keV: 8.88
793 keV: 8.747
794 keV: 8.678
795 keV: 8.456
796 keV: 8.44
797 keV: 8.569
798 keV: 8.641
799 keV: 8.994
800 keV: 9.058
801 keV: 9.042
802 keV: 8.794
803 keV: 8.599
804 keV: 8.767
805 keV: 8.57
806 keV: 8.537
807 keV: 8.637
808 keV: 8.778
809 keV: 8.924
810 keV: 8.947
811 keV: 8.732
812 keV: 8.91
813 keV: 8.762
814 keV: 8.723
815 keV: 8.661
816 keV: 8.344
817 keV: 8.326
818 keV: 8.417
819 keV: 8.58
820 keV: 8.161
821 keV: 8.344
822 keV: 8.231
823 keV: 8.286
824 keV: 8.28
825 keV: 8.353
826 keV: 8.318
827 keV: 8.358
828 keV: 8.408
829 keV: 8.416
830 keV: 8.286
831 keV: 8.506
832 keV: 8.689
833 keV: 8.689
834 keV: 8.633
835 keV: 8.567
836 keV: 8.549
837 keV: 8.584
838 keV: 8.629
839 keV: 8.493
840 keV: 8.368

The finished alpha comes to 9.8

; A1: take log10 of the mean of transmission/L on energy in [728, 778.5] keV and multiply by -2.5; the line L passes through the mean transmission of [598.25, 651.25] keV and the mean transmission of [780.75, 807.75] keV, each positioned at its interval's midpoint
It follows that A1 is 0.02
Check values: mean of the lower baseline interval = 9.71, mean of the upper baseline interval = 9.04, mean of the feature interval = 9.05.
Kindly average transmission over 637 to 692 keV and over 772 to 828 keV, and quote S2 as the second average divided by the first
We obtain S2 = 0.87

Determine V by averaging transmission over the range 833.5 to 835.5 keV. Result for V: 8.6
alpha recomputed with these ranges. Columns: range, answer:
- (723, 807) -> 9.1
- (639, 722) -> 10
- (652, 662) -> 10.2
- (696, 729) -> 9.65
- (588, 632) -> 9.31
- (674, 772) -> 9.46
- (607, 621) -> 9.59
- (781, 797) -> 9.23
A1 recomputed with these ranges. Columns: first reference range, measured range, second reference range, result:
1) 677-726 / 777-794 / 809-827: -0.06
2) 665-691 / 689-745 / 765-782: 0.04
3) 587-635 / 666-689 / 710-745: -0.11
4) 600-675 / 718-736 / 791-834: -0.04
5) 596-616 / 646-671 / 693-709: -0.09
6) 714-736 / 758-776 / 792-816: 0.02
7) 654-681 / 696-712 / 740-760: 0.01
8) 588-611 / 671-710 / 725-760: -0.10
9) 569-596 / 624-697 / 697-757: -0.11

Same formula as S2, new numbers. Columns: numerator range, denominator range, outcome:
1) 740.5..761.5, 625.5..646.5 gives 0.89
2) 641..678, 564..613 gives 1.14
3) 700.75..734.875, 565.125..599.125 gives 1.08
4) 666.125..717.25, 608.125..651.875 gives 1.02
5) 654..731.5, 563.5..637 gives 1.08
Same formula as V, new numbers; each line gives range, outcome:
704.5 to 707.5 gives 9.59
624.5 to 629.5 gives 9.41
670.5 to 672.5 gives 10.7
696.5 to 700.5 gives 9.82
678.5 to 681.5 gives 10.3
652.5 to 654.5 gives 10.1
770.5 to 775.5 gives 9.2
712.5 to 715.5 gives 9.59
